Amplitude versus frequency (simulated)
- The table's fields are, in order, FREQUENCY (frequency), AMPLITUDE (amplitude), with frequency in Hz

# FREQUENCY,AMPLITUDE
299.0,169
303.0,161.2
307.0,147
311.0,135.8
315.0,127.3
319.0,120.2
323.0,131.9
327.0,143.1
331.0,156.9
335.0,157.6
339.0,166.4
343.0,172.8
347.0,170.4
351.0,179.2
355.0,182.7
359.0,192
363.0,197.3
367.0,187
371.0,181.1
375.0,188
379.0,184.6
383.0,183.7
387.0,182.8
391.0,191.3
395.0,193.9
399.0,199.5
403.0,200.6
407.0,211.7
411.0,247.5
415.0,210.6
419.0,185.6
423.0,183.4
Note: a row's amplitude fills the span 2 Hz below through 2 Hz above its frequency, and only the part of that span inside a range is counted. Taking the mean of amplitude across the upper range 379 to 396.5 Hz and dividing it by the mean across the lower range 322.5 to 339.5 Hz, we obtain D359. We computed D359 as 1.24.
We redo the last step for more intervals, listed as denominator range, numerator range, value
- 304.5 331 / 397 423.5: 1.52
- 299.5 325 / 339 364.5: 1.30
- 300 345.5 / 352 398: 1.27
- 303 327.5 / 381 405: 1.41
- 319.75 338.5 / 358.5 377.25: 1.28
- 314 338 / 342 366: 1.30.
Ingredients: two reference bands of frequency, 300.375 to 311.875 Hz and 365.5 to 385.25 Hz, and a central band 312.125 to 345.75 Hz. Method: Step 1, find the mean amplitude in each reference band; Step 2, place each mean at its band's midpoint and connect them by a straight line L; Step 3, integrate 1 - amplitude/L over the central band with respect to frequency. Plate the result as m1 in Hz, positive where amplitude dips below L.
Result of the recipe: 3.1 Hz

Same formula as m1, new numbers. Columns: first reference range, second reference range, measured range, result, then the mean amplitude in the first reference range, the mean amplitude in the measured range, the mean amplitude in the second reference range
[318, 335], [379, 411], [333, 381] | -4.0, 141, 180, 197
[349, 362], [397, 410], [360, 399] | 1.6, 186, 188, 207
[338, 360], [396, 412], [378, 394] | 1.1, 177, 186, 211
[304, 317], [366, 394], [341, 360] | -1.5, 139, 179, 186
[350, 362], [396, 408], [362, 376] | 0.2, 186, 188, 202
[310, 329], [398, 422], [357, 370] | -1.7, 131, 191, 209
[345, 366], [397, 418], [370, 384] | 0.8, 184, 185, 213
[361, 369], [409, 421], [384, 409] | 1.2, 192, 196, 215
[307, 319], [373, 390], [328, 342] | -1.0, 132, 160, 185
